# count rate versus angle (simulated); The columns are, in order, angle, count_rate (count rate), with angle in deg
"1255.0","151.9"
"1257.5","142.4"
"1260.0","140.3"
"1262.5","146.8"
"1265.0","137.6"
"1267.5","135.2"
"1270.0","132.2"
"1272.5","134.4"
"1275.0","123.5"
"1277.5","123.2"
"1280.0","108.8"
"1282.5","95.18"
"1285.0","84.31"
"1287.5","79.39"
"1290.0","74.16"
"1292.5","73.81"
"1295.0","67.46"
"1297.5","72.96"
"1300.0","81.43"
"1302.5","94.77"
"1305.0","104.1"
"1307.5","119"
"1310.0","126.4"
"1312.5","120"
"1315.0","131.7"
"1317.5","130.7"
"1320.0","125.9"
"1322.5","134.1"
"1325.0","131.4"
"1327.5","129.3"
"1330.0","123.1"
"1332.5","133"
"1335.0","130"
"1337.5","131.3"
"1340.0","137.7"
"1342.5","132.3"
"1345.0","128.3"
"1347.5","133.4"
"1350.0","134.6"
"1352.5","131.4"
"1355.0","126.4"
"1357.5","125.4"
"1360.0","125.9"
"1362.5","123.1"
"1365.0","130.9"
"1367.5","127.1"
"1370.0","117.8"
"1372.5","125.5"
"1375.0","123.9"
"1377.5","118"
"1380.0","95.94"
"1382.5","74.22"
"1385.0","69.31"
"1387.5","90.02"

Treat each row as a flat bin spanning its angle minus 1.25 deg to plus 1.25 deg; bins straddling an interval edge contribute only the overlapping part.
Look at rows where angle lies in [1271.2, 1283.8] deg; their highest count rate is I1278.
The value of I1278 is 134.4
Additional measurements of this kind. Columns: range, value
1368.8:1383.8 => 125.5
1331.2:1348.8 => 137.7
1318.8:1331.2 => 134.1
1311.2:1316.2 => 131.7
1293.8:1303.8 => 94.77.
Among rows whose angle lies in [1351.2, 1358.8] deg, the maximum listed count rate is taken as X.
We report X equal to 131.4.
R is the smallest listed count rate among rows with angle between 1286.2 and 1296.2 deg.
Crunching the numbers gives 67.46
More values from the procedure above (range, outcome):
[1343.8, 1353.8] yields 128.3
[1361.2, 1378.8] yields 117.8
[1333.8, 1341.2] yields 130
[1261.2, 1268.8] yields 135.2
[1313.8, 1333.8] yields 123.1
